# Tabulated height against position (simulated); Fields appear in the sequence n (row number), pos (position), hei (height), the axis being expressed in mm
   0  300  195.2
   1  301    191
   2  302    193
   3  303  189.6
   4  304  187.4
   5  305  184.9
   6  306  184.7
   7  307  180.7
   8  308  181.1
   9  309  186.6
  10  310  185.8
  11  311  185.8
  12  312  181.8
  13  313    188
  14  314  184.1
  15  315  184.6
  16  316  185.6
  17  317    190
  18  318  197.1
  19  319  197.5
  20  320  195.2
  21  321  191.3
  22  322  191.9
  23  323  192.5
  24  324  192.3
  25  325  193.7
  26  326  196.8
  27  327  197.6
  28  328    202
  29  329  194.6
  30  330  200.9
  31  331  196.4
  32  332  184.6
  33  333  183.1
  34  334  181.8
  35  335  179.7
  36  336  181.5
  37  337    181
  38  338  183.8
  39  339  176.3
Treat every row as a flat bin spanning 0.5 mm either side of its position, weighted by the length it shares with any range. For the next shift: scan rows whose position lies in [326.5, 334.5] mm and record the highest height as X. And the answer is 202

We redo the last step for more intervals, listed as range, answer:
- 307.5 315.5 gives 188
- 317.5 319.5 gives 197.5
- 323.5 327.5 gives 197.6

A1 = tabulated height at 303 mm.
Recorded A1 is 189.6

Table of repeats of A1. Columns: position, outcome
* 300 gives 195.2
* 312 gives 181.8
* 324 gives 192.3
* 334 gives 181.8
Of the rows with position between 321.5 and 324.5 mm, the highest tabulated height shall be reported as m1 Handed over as 192.5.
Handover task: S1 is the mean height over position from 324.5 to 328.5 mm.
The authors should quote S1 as 198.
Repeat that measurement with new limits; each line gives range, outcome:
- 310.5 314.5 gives 185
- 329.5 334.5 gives 189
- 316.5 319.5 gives 195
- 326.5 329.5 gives 198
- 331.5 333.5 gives 184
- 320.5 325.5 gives 192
